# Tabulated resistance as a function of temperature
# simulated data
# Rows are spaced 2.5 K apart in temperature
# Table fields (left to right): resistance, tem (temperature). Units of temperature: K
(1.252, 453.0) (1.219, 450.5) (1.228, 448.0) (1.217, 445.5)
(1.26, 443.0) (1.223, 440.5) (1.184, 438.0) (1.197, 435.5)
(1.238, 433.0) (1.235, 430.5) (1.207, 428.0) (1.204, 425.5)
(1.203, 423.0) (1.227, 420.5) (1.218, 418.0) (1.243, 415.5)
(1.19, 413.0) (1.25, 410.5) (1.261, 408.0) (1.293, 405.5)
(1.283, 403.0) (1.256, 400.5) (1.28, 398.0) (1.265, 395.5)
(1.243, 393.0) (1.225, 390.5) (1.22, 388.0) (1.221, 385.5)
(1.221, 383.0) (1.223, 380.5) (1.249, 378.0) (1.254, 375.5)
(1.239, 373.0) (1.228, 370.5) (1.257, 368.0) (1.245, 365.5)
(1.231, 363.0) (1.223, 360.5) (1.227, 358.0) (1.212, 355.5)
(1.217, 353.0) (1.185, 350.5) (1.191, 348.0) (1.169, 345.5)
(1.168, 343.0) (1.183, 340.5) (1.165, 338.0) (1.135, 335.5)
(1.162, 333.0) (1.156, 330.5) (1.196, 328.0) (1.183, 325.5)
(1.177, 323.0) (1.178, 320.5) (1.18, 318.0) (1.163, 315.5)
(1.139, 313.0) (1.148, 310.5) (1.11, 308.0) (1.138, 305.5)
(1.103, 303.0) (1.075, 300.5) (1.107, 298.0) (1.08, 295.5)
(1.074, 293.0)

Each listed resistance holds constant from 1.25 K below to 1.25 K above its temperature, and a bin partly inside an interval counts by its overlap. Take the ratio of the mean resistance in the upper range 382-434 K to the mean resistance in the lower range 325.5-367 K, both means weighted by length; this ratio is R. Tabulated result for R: 1.04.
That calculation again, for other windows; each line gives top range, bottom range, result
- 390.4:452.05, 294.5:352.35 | 1.07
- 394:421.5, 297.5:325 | 1.10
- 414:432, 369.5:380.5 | 0.98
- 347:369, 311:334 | 1.04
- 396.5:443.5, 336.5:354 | 1.04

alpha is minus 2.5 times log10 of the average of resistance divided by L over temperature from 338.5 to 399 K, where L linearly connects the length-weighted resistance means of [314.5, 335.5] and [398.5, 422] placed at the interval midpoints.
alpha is -0.01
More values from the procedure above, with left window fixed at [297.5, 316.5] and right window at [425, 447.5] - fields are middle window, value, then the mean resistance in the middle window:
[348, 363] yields -0.05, 1.21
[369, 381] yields -0.06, 1.24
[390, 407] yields -0.07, 1.27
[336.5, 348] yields -0.02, 1.17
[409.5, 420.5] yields -0.02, 1.22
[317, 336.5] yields -0.03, 1.17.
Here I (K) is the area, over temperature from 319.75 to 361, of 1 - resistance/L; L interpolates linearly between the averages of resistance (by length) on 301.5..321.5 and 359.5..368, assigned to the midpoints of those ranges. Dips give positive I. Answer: 0.4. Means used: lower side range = 1.14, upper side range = 1.24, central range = 1.18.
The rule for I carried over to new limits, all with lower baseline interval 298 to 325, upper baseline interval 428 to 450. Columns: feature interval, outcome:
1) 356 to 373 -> -0.9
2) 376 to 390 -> -0.5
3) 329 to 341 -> 0.0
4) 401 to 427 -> -0.7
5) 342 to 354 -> -0.2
